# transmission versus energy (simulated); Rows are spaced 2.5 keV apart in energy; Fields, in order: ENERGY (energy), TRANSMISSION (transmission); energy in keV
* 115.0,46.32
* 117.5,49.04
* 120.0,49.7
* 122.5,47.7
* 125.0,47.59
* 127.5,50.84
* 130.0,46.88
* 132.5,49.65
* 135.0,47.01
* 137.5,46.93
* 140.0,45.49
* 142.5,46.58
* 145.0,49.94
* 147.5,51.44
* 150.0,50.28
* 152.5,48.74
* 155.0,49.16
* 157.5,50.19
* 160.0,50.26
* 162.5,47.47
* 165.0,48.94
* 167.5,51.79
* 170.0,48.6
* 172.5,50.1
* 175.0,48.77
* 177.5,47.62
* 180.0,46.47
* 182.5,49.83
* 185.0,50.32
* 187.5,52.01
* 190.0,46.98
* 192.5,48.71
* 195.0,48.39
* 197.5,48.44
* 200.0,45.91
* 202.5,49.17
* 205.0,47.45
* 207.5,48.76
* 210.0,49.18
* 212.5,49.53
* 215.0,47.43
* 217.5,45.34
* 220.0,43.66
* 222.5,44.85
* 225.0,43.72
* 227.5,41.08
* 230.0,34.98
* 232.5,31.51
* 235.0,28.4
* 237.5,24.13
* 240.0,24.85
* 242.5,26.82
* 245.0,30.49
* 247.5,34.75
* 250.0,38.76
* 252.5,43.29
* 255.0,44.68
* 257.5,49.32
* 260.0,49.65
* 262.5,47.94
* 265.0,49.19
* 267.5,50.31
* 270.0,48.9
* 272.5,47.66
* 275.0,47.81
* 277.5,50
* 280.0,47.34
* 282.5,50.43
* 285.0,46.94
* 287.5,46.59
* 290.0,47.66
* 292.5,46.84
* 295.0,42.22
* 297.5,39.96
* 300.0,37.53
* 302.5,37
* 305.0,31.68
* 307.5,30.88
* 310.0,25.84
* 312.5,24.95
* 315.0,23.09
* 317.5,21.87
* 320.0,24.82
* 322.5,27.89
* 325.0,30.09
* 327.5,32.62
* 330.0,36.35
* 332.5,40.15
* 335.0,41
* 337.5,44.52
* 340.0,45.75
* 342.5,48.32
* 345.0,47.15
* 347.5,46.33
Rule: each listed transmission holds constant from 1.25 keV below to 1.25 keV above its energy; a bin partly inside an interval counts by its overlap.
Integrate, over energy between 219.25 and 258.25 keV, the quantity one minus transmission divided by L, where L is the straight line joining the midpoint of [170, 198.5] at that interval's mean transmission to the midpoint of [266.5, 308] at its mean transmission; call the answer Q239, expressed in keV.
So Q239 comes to 8.5 keV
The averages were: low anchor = 48.9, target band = 36.3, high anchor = 44.3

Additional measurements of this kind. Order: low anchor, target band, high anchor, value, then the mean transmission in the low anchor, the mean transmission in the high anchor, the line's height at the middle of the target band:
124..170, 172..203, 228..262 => -3.7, 48.8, 35.9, 43.5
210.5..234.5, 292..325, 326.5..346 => 8.3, 42.2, 42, 42.1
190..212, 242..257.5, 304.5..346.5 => 1.7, 48.2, 34.1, 42.7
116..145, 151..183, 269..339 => -2.2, 48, 38.3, 46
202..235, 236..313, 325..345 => 2.6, 43.6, 40.9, 42.3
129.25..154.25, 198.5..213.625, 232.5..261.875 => -2.8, 48.3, 36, 40.8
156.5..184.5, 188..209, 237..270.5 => -0.9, 49.1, 40.4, 46.2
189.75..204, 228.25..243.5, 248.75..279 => 6.0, 48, 47.3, 47.6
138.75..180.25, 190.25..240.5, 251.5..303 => 5.4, 49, 46.4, 47.8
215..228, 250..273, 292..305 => -3.1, 44.2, 39.5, 41.8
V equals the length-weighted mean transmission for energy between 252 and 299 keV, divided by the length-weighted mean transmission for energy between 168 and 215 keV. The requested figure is 1.0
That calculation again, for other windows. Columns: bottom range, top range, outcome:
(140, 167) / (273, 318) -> 0.80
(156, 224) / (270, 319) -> 0.82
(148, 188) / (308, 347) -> 0.70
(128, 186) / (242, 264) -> 0.84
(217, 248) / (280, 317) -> 1.09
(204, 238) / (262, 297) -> 1.14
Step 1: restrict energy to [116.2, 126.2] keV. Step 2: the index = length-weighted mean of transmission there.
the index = 48.5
